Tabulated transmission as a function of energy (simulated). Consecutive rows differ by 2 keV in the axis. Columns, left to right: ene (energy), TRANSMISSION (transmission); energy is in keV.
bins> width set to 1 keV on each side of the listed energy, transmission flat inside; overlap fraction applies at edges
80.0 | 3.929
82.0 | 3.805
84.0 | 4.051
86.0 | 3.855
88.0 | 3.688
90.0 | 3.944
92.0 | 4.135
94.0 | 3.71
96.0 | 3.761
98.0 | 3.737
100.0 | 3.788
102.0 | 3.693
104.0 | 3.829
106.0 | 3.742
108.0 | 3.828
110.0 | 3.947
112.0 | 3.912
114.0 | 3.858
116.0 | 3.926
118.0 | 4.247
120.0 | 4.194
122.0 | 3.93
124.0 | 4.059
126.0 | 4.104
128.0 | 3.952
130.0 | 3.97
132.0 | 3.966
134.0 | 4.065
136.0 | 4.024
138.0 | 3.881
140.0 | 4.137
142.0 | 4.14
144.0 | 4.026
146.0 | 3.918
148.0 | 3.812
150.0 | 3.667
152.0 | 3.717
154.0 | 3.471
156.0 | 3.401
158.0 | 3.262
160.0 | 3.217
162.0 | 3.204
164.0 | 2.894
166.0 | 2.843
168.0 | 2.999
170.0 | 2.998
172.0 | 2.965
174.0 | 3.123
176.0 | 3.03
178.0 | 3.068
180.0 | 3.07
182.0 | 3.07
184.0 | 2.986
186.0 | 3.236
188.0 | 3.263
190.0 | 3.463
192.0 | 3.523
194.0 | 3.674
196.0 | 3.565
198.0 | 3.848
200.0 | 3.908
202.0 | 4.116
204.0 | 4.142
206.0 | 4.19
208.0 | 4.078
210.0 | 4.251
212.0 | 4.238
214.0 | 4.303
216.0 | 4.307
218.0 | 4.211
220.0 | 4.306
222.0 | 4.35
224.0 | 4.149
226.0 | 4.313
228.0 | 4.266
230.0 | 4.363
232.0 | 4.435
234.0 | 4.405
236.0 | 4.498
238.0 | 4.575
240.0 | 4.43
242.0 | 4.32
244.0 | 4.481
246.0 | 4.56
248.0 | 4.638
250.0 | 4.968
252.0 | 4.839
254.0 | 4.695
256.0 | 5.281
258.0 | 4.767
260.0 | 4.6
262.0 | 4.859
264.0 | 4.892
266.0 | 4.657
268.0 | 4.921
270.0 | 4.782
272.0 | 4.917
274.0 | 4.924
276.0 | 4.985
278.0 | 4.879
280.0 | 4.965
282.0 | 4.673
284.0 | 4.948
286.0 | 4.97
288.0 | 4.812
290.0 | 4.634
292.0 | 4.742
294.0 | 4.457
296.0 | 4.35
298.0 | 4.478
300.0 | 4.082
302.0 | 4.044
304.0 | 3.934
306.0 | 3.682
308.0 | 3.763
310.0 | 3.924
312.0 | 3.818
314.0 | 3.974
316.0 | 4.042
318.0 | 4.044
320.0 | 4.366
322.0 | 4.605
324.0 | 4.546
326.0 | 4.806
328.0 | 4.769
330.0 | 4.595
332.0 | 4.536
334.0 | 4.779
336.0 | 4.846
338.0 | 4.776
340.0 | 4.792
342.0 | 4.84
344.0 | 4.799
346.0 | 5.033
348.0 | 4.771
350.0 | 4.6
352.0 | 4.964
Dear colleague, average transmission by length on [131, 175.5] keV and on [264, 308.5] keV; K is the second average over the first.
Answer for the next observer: 1.30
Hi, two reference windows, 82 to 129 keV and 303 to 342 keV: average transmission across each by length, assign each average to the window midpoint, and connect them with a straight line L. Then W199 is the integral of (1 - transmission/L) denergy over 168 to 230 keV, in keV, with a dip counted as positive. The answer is 5.7 keV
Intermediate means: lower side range 3.91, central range 3.73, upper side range 4.36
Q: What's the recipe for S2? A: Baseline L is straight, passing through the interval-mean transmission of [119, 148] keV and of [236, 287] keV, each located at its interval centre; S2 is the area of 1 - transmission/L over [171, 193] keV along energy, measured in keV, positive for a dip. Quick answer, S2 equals 5.8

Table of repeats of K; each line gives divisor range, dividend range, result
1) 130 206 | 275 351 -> 1.28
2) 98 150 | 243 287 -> 1.22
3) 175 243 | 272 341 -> 1.14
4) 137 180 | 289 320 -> 1.21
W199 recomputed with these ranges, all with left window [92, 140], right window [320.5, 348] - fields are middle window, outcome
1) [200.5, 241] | 0.3 keV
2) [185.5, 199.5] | 2.3 keV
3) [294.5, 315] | 2.7 keV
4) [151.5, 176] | 5.6 keV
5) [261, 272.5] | -0.9 keV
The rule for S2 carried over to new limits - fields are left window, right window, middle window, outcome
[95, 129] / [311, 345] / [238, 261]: -2.04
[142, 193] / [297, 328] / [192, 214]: -2.98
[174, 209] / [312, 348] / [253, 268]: -2.87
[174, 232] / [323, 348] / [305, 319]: 2.14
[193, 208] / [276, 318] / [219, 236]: -1.18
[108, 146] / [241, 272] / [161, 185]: 7.04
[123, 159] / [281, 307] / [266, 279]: -1.54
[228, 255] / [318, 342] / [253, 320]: 1.03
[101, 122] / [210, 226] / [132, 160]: 1.64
